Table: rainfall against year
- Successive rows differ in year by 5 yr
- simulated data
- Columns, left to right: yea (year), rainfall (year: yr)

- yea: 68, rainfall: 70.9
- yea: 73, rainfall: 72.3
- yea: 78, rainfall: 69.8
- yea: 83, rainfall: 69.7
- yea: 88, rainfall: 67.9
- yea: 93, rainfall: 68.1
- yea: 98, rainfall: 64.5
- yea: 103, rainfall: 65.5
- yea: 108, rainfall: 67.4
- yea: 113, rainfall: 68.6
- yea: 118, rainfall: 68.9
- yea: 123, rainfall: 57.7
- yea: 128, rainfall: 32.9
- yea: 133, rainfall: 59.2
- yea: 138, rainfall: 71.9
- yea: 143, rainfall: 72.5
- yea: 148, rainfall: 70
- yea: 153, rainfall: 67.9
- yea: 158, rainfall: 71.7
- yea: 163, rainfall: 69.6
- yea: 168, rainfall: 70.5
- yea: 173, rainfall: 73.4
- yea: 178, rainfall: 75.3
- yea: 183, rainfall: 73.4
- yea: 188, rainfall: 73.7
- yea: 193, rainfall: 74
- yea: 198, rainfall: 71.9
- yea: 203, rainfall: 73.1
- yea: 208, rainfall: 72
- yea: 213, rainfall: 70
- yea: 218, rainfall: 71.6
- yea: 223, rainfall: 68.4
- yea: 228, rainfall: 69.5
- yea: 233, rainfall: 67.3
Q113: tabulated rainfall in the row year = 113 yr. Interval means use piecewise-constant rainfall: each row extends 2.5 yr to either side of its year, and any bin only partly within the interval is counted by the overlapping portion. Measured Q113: 68.6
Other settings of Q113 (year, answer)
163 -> 69.6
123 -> 57.7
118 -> 68.9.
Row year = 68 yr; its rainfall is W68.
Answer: 70.9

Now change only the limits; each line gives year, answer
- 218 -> 71.6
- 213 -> 70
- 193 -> 74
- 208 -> 72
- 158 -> 71.7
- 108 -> 67.4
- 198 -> 71.9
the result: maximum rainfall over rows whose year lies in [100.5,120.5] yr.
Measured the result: 68.9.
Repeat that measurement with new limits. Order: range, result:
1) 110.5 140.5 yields 71.9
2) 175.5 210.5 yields 75.3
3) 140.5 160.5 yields 72.5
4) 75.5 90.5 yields 69.8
